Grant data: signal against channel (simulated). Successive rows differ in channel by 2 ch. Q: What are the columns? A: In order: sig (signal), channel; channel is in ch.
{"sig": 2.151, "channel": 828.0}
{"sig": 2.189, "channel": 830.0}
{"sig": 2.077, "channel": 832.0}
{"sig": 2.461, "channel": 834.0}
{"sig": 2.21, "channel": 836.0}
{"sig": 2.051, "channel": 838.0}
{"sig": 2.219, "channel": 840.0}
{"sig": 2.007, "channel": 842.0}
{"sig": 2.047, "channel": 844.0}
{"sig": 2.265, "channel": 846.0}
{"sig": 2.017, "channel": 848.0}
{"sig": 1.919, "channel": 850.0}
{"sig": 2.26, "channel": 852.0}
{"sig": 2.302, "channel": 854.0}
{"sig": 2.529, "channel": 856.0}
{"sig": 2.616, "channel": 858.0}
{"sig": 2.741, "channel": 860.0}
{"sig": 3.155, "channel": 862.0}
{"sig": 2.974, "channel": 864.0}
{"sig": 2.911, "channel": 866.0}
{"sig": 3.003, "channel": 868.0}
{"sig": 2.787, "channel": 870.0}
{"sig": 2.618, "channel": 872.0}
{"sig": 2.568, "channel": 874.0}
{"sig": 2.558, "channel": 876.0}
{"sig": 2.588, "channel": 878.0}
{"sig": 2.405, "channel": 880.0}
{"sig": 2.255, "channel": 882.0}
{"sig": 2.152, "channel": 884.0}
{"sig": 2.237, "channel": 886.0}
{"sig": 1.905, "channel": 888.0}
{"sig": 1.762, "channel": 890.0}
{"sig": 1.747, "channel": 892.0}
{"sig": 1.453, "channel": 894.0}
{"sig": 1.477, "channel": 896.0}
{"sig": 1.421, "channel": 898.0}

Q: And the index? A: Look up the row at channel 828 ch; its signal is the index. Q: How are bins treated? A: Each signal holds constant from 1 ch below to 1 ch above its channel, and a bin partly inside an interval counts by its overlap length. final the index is 2.151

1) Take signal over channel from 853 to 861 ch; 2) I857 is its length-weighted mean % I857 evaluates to 2.55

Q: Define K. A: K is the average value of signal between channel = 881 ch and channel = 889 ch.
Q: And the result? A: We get 2.14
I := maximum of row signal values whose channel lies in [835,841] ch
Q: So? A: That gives 2.219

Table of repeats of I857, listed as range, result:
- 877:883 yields 2.42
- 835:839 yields 2.13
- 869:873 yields 2.7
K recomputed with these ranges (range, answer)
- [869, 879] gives 2.62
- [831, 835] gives 2.27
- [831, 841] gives 2.2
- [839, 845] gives 2.09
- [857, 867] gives 2.88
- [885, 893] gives 1.91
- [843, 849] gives 2.11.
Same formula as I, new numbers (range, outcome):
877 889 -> 2.588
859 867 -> 3.155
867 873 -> 3.003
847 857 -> 2.529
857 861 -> 2.741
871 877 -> 2.618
